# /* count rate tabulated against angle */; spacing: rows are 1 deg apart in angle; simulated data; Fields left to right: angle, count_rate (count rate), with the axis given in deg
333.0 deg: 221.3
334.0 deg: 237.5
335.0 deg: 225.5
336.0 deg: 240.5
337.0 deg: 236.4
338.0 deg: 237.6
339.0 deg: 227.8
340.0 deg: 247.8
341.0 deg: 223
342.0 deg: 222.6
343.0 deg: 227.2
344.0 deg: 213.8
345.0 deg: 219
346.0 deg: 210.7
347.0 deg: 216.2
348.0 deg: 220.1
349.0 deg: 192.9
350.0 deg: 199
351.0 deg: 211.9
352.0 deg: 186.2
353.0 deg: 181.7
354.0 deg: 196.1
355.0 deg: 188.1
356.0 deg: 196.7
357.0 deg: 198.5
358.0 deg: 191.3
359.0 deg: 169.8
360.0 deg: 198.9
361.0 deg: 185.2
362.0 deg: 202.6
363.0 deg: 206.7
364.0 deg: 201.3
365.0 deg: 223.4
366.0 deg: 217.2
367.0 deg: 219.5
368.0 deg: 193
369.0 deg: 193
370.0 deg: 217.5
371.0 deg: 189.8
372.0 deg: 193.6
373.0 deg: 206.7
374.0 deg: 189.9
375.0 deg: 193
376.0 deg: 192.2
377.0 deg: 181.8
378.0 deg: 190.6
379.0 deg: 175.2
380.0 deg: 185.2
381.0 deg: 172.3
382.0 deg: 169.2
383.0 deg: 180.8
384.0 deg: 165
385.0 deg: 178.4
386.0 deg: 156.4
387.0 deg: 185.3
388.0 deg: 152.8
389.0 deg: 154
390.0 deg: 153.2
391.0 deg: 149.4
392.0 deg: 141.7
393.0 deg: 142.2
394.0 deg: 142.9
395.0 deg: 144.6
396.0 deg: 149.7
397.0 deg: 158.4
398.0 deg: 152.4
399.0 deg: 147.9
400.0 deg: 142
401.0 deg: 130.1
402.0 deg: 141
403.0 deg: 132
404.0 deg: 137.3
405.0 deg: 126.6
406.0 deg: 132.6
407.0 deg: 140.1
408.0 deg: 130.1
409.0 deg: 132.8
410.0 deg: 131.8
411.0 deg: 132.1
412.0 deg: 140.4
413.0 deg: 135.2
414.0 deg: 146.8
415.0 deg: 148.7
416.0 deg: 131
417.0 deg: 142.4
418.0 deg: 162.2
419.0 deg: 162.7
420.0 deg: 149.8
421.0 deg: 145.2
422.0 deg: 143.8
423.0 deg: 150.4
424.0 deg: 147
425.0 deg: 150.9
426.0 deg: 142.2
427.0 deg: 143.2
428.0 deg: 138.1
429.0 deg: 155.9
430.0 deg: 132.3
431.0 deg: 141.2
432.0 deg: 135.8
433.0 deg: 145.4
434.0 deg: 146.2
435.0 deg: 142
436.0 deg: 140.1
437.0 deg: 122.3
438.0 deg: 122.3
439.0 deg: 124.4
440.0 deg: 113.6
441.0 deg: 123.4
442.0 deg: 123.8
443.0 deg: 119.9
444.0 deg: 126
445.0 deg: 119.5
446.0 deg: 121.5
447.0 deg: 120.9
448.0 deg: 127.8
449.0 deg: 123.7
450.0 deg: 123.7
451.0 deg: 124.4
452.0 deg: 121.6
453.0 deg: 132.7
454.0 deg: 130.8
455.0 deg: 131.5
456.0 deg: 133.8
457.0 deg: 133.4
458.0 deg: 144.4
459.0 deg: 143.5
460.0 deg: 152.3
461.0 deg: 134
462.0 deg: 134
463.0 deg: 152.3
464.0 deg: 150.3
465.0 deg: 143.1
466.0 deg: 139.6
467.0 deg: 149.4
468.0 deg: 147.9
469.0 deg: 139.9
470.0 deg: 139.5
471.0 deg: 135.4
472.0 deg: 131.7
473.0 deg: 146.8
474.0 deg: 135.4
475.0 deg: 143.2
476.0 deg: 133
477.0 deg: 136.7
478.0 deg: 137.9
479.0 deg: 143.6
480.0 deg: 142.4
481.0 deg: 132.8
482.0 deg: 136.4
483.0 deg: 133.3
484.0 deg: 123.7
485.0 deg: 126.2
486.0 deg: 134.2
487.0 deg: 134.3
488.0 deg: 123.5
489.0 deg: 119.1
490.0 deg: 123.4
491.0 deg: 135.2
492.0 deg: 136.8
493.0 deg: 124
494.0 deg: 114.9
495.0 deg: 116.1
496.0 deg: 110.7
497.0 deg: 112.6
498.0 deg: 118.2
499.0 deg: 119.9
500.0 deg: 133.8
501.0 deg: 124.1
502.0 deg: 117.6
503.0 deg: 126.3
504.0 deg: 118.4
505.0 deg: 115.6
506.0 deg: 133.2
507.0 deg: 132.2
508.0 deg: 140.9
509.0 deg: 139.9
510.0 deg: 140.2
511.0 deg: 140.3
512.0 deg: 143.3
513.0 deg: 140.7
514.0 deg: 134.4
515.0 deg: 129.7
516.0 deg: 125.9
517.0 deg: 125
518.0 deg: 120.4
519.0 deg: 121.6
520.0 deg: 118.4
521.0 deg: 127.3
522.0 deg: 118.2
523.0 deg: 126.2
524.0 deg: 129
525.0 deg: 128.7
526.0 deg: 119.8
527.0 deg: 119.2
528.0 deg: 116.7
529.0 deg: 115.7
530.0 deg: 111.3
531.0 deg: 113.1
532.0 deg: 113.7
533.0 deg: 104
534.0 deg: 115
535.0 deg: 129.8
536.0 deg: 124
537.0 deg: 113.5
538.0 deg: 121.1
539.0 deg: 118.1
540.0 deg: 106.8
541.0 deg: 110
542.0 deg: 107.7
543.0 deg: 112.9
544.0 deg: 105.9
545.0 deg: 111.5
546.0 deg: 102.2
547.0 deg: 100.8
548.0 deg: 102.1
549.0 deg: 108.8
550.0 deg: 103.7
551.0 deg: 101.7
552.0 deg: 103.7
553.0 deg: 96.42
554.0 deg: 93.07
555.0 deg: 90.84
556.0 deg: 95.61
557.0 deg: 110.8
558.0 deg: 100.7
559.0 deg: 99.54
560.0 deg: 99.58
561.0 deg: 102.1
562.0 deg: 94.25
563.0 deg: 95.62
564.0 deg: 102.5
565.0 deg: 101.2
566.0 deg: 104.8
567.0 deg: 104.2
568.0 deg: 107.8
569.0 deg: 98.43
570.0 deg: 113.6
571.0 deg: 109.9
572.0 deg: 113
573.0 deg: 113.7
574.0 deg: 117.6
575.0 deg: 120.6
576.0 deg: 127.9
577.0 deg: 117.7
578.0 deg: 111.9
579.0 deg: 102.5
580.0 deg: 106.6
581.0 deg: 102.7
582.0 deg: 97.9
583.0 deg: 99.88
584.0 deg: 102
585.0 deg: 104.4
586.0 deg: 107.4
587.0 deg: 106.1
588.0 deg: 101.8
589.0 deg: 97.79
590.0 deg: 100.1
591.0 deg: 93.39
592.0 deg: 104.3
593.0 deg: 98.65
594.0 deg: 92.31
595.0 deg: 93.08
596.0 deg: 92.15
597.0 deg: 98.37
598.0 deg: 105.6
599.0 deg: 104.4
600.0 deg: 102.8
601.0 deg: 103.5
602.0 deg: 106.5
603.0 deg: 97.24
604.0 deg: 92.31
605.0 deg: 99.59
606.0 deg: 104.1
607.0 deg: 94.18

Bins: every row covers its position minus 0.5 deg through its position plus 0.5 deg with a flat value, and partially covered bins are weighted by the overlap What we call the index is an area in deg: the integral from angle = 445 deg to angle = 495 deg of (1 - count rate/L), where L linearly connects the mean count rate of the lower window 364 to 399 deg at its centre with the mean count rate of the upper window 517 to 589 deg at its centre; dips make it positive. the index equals 2.8 deg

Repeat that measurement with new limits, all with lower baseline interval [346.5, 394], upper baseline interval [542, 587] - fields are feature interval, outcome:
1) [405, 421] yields 2.64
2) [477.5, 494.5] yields 0.92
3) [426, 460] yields 5.34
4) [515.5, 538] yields 0.20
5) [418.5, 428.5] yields 1.04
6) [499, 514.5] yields -0.29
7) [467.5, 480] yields 0.34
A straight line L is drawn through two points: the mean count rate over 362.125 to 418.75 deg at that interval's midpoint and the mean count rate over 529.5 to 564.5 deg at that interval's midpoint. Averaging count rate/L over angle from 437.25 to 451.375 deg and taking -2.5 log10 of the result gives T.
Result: 0.178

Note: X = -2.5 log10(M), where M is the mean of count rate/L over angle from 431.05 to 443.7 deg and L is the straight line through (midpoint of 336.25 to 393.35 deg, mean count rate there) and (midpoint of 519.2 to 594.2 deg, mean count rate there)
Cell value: 0.24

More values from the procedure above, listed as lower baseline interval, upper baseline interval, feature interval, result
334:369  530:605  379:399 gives 0.20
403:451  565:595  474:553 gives -0.03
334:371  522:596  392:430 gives 0.26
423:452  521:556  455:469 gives -0.12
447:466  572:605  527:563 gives 0.07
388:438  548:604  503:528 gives -0.09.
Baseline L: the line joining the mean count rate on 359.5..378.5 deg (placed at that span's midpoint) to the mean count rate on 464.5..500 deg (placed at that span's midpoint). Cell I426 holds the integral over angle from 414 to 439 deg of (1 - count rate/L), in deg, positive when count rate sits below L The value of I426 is 3.38 deg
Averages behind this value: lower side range 200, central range 143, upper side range 132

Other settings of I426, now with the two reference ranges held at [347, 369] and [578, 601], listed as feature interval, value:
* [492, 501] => 1.3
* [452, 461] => 1.2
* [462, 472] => 0.7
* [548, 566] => 2.3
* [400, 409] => 2.3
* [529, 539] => 0.7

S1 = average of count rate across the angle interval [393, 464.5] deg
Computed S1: 137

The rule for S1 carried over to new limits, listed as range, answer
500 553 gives 120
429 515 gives 132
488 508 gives 123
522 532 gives 120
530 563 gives 107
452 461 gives 137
